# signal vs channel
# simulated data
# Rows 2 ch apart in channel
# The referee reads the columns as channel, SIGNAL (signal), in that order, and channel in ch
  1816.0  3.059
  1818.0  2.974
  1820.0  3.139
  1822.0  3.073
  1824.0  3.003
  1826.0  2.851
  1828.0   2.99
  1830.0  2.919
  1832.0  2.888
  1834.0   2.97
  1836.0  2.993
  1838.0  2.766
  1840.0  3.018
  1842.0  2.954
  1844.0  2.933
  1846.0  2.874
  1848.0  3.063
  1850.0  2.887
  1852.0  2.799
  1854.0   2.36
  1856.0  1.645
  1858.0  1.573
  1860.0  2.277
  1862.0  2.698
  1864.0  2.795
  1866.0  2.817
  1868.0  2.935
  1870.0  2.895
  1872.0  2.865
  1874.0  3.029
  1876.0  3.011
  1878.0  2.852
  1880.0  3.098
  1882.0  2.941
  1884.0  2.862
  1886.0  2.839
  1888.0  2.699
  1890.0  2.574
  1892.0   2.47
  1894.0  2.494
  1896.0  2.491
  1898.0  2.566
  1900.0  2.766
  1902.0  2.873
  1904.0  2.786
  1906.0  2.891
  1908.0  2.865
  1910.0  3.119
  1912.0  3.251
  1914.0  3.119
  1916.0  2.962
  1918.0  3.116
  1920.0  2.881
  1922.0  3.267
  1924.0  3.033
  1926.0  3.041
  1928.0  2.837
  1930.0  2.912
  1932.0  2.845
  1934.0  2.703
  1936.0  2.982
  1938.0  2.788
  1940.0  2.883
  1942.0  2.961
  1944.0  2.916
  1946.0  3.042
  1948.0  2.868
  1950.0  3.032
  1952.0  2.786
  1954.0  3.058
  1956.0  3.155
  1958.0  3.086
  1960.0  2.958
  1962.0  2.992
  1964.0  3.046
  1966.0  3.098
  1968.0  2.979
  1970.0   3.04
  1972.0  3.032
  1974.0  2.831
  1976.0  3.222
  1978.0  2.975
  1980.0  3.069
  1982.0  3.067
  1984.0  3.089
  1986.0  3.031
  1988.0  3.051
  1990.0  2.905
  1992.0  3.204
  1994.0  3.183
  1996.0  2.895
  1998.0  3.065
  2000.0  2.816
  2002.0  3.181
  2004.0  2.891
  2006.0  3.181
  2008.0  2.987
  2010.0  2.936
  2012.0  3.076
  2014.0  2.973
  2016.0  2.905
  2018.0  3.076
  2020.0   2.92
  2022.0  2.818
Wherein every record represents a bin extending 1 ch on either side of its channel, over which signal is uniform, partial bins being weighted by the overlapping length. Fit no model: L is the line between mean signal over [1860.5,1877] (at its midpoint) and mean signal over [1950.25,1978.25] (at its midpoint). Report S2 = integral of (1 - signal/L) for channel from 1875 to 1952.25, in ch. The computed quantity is 1.4 ch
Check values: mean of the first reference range 2.86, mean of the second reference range 3.02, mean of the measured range 2.88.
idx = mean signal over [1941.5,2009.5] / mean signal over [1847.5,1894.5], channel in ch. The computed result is 1.1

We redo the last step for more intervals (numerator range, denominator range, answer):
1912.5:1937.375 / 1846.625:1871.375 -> 1.16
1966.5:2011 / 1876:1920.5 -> 1.06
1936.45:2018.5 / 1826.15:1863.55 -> 1.11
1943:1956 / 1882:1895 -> 1.11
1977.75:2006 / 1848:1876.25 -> 1.16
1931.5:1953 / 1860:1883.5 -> 1.01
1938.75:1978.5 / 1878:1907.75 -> 1.09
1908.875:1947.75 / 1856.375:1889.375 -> 1.09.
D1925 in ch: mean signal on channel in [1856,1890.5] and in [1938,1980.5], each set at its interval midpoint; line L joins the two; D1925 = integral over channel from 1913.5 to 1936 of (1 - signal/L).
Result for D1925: -0.7 ch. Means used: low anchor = 2.72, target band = 2.97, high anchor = 3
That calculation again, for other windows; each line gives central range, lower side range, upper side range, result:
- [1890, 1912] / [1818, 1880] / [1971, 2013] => 1.06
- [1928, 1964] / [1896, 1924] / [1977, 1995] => 0.74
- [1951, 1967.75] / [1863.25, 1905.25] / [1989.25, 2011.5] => -0.44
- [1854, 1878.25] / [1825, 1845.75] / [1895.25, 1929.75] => 2.75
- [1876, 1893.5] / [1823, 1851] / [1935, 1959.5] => 0.90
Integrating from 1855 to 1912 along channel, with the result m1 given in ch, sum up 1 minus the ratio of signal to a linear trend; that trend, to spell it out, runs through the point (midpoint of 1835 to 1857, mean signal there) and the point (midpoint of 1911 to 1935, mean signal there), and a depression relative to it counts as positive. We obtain 3.2 ch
